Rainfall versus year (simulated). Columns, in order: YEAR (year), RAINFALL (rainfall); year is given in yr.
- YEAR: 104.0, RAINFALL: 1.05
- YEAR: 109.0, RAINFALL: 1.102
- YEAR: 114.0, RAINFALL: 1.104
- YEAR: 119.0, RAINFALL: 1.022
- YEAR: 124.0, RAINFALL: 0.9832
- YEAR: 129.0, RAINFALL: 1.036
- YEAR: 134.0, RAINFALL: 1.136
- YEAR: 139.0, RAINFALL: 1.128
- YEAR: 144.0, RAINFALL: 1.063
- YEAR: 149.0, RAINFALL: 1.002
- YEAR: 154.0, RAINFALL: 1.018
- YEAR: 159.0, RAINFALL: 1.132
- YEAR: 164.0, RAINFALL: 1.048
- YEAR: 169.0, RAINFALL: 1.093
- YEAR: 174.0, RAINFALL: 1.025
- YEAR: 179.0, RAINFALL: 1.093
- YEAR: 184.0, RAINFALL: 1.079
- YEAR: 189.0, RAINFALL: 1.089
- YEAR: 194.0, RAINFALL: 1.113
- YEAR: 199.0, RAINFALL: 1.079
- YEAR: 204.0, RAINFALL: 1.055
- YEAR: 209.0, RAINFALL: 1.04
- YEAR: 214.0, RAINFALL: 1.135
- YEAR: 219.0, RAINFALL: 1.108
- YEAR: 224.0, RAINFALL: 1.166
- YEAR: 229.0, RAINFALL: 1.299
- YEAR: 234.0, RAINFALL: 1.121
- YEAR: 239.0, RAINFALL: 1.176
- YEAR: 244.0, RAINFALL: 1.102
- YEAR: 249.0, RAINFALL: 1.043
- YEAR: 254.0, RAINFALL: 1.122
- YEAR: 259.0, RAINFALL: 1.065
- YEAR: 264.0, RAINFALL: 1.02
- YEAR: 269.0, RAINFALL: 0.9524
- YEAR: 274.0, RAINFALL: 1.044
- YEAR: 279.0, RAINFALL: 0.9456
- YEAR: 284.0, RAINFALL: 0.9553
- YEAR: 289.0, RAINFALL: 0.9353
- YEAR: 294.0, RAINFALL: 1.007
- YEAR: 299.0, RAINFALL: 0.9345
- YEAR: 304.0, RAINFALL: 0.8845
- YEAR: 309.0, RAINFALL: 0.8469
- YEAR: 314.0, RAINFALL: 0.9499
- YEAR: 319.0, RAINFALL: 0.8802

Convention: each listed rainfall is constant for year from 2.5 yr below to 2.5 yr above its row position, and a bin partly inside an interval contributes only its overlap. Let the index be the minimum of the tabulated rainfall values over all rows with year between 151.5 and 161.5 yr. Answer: 1.018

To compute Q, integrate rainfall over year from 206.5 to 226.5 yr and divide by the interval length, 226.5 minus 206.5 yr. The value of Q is 1.11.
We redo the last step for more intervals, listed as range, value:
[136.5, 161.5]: 1.07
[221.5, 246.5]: 1.17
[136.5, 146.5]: 1.1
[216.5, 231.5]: 1.19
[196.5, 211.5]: 1.06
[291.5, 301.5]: 0.971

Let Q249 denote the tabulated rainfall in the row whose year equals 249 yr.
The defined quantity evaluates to 1.043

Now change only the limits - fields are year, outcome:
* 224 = 1.166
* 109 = 1.102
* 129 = 1.036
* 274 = 1.044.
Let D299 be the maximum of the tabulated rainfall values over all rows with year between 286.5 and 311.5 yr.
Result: 1.007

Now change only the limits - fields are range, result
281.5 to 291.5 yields 0.9553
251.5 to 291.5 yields 1.122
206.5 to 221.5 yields 1.135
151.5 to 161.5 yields 1.132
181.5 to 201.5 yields 1.113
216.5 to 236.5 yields 1.299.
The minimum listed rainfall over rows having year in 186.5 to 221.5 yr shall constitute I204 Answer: 1.04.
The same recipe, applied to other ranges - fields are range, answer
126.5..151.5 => 1.002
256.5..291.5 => 0.9353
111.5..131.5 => 0.9832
